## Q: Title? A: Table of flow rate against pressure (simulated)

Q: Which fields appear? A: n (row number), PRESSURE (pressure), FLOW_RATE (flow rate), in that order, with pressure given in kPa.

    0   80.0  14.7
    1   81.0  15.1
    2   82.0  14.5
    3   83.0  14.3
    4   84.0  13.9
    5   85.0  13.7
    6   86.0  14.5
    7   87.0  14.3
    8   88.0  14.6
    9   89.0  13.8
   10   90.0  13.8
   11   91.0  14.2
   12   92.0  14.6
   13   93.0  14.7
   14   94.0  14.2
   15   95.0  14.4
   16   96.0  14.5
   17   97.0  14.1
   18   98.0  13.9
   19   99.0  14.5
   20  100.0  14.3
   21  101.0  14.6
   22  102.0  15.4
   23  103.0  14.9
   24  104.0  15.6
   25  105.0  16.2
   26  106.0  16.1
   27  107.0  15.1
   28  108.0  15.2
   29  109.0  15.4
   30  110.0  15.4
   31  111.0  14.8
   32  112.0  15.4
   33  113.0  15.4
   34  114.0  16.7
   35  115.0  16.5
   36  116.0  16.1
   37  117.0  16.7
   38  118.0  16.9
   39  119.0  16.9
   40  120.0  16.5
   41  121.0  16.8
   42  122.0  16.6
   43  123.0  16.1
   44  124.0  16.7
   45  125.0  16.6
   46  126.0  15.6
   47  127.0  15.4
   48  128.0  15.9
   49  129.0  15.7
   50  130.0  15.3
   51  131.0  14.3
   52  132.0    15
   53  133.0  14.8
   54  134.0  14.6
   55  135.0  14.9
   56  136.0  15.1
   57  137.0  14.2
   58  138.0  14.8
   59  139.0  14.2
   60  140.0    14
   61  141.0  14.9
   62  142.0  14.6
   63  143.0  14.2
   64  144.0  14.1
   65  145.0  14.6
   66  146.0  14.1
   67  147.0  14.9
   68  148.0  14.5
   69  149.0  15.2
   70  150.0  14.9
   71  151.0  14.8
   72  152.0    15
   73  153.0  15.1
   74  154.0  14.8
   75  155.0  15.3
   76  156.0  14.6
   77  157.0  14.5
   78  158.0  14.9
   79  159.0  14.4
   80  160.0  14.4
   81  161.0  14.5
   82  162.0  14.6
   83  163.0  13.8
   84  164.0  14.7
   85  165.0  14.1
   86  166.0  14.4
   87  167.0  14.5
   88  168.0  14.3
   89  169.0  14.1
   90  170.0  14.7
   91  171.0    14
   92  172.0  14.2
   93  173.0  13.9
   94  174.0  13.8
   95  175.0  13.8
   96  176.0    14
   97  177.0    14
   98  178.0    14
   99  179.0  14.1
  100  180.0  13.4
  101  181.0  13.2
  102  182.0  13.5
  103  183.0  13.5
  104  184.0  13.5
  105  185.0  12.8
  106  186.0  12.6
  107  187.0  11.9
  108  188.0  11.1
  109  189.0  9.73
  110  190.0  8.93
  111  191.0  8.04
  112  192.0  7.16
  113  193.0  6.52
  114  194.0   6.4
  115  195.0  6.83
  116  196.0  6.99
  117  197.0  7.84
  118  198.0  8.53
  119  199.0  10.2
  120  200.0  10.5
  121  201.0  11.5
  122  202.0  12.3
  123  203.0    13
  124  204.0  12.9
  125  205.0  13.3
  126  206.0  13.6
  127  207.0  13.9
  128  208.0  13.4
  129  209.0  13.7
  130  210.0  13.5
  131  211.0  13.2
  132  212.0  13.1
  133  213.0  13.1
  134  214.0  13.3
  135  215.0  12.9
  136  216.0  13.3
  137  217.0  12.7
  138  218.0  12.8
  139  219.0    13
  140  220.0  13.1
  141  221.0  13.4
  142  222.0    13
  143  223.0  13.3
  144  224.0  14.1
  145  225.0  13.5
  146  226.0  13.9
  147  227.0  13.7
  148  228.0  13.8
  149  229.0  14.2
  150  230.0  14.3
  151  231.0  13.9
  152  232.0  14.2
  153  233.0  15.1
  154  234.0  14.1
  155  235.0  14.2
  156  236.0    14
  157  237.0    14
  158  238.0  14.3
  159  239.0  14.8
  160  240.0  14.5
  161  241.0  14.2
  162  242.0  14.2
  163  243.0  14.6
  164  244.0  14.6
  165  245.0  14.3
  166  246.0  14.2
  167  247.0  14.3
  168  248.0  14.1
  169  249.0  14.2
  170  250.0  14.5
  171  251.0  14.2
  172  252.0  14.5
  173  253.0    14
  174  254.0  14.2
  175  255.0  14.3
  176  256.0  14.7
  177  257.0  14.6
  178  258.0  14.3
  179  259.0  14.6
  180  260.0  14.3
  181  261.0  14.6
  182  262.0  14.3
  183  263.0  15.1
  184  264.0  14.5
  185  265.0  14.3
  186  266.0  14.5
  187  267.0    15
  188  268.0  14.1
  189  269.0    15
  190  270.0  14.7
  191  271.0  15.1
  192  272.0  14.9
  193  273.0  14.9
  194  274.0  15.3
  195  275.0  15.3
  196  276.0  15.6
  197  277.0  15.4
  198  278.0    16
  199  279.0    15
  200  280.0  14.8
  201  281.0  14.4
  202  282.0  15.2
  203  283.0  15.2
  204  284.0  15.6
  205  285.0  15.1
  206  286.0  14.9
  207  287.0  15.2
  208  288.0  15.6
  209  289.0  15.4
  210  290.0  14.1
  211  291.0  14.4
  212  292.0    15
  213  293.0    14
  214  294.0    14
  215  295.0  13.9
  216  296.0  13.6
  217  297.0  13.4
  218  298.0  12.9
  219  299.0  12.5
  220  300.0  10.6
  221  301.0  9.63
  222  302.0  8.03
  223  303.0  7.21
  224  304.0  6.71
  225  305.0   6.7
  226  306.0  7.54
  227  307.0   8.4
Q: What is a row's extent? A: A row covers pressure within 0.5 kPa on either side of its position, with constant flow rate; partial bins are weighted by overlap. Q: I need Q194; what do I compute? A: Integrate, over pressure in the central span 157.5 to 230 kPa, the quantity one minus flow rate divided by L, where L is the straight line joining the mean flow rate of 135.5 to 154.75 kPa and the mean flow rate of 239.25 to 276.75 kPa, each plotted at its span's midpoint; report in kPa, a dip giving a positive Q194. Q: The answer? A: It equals 9.7 kPa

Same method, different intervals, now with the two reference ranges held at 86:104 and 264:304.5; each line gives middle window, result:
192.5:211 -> 4.2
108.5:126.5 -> -2.3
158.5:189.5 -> 1.2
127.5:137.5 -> -0.5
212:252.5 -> 0.5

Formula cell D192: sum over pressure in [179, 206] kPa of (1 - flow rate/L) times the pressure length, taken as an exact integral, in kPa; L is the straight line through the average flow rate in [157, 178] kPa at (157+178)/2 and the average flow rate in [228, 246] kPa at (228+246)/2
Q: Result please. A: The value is 6.68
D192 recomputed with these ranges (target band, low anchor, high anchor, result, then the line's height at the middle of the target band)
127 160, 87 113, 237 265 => -0.2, 14.7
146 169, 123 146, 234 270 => 0.4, 14.9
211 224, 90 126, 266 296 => 1.7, 15.1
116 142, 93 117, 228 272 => -0.8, 15.1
